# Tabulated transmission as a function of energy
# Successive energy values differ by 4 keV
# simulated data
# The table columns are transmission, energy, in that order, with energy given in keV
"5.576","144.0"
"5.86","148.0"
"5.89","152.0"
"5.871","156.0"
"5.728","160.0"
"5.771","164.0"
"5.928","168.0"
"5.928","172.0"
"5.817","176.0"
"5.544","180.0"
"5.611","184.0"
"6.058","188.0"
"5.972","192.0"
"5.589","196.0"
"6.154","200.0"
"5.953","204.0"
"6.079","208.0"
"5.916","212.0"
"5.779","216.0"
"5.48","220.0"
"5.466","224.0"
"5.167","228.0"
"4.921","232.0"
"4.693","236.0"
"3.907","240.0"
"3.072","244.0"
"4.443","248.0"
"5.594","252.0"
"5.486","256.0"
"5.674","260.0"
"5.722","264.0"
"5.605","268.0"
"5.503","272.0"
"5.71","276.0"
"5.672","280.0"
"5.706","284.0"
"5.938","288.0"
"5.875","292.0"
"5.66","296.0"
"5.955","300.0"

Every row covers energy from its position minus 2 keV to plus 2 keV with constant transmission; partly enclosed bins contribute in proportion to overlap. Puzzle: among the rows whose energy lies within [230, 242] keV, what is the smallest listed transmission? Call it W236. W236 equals 3.907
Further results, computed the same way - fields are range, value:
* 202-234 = 4.921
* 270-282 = 5.503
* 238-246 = 3.072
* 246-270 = 4.443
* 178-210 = 5.544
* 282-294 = 5.706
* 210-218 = 5.779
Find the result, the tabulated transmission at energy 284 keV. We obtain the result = 5.706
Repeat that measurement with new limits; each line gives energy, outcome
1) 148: 5.86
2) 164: 5.771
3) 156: 5.871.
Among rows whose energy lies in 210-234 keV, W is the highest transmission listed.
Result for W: 5.916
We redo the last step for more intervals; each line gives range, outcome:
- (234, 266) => 5.722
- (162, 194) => 6.058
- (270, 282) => 5.71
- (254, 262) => 5.674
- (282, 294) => 5.938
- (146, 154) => 5.89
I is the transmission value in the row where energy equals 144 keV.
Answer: 5.576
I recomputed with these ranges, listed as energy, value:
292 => 5.875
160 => 5.728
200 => 6.154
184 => 5.611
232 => 4.921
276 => 5.71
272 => 5.503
